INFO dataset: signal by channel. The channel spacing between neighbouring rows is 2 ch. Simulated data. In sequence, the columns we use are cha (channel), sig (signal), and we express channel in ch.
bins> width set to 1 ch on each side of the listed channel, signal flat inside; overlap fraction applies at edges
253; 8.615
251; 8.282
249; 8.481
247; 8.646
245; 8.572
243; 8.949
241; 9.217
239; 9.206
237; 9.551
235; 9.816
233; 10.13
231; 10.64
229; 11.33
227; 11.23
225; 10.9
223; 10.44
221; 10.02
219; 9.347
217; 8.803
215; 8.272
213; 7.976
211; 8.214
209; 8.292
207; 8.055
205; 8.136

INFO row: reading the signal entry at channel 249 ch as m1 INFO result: 8.481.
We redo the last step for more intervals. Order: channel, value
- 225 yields 10.9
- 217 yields 8.803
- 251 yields 8.282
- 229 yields 11.33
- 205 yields 8.136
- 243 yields 8.949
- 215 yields 8.272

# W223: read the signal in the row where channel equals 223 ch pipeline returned 10.44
